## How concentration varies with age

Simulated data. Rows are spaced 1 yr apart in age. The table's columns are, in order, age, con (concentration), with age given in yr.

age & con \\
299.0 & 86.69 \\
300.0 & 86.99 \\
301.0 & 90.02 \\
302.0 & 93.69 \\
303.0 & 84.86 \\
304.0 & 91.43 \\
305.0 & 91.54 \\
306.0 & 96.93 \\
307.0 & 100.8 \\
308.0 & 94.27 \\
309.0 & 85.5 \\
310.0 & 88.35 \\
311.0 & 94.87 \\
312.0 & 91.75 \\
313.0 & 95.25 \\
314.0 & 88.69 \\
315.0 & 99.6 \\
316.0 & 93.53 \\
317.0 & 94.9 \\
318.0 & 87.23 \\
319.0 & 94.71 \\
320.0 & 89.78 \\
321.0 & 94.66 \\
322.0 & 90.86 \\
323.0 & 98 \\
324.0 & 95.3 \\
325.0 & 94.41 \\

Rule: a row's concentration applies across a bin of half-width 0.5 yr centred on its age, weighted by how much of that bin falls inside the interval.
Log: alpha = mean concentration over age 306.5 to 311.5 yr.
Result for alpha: 92.8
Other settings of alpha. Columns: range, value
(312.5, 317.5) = 94.4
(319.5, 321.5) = 92.2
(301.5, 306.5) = 91.7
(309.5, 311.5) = 91.6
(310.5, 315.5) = 94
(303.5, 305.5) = 91.5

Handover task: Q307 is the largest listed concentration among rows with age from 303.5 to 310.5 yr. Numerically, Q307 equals 100.8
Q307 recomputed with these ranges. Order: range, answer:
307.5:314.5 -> 95.25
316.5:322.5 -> 94.9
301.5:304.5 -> 93.69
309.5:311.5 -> 94.87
